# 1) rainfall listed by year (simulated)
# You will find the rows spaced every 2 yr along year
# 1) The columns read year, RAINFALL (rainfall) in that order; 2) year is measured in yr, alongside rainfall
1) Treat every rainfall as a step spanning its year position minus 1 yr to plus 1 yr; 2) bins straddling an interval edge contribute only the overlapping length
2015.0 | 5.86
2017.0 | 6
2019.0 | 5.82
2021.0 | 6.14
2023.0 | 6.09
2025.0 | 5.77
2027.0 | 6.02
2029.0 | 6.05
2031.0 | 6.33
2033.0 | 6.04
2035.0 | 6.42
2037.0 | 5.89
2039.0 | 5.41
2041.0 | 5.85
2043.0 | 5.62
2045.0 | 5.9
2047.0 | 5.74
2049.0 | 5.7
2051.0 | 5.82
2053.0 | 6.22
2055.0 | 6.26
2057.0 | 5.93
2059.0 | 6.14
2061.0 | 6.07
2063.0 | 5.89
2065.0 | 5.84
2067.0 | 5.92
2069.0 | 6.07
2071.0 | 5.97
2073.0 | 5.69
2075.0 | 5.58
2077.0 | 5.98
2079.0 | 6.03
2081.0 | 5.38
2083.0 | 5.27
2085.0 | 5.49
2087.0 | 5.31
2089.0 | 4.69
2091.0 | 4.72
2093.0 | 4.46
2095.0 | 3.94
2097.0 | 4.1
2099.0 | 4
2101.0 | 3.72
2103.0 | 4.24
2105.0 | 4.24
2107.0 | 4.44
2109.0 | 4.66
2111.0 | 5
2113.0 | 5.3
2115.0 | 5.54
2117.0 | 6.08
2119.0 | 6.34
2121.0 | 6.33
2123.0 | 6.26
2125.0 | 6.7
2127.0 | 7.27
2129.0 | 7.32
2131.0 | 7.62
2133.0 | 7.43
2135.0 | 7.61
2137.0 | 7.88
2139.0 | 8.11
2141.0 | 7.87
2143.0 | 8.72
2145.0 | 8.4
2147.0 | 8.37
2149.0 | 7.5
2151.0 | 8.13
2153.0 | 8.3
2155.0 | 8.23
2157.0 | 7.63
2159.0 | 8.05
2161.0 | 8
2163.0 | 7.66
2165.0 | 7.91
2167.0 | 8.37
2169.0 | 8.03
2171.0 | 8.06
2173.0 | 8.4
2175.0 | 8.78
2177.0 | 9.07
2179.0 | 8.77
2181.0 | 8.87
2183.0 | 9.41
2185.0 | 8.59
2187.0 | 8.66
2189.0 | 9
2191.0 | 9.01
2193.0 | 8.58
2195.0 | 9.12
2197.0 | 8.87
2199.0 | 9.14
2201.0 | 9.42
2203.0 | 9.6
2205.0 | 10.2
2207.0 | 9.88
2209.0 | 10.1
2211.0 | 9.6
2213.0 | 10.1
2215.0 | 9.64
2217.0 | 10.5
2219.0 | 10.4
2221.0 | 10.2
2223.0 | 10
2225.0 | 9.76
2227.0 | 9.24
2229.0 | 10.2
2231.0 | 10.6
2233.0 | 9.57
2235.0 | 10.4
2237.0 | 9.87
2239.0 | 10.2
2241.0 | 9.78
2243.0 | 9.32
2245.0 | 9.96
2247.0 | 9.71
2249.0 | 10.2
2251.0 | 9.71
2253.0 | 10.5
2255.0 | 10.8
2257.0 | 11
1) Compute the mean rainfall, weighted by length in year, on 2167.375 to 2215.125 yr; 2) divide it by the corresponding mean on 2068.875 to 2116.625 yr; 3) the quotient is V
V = 1.83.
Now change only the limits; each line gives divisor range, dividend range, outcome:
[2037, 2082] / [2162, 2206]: 1.50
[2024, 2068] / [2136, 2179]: 1.38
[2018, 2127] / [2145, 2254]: 1.65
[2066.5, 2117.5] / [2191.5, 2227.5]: 1.92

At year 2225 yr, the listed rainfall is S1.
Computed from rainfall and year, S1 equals 9.76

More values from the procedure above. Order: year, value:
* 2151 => 8.13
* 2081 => 5.38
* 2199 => 9.14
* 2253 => 10.5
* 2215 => 9.64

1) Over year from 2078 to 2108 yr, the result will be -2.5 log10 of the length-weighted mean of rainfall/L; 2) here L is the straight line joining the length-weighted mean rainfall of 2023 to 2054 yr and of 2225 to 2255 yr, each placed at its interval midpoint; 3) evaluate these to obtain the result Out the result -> 0.44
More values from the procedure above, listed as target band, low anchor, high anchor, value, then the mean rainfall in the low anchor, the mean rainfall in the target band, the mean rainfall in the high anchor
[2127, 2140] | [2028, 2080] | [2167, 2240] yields 0.023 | 5.94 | 7.63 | 9.43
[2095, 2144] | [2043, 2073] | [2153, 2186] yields 0.206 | 5.94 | 6.07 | 8.36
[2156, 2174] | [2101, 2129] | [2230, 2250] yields -0.098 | 5.57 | 8.01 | 9.96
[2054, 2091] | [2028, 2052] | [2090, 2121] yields -0.075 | 5.9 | 5.72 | 4.77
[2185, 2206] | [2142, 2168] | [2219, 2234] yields 0.003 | 8.1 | 9.13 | 9.97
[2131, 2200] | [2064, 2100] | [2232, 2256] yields -0.092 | 5.25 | 8.36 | 10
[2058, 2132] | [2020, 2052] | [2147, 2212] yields 0.270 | 5.92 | 5.5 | 8.71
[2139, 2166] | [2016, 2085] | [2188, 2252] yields 0.020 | 5.9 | 8.06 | 9.75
